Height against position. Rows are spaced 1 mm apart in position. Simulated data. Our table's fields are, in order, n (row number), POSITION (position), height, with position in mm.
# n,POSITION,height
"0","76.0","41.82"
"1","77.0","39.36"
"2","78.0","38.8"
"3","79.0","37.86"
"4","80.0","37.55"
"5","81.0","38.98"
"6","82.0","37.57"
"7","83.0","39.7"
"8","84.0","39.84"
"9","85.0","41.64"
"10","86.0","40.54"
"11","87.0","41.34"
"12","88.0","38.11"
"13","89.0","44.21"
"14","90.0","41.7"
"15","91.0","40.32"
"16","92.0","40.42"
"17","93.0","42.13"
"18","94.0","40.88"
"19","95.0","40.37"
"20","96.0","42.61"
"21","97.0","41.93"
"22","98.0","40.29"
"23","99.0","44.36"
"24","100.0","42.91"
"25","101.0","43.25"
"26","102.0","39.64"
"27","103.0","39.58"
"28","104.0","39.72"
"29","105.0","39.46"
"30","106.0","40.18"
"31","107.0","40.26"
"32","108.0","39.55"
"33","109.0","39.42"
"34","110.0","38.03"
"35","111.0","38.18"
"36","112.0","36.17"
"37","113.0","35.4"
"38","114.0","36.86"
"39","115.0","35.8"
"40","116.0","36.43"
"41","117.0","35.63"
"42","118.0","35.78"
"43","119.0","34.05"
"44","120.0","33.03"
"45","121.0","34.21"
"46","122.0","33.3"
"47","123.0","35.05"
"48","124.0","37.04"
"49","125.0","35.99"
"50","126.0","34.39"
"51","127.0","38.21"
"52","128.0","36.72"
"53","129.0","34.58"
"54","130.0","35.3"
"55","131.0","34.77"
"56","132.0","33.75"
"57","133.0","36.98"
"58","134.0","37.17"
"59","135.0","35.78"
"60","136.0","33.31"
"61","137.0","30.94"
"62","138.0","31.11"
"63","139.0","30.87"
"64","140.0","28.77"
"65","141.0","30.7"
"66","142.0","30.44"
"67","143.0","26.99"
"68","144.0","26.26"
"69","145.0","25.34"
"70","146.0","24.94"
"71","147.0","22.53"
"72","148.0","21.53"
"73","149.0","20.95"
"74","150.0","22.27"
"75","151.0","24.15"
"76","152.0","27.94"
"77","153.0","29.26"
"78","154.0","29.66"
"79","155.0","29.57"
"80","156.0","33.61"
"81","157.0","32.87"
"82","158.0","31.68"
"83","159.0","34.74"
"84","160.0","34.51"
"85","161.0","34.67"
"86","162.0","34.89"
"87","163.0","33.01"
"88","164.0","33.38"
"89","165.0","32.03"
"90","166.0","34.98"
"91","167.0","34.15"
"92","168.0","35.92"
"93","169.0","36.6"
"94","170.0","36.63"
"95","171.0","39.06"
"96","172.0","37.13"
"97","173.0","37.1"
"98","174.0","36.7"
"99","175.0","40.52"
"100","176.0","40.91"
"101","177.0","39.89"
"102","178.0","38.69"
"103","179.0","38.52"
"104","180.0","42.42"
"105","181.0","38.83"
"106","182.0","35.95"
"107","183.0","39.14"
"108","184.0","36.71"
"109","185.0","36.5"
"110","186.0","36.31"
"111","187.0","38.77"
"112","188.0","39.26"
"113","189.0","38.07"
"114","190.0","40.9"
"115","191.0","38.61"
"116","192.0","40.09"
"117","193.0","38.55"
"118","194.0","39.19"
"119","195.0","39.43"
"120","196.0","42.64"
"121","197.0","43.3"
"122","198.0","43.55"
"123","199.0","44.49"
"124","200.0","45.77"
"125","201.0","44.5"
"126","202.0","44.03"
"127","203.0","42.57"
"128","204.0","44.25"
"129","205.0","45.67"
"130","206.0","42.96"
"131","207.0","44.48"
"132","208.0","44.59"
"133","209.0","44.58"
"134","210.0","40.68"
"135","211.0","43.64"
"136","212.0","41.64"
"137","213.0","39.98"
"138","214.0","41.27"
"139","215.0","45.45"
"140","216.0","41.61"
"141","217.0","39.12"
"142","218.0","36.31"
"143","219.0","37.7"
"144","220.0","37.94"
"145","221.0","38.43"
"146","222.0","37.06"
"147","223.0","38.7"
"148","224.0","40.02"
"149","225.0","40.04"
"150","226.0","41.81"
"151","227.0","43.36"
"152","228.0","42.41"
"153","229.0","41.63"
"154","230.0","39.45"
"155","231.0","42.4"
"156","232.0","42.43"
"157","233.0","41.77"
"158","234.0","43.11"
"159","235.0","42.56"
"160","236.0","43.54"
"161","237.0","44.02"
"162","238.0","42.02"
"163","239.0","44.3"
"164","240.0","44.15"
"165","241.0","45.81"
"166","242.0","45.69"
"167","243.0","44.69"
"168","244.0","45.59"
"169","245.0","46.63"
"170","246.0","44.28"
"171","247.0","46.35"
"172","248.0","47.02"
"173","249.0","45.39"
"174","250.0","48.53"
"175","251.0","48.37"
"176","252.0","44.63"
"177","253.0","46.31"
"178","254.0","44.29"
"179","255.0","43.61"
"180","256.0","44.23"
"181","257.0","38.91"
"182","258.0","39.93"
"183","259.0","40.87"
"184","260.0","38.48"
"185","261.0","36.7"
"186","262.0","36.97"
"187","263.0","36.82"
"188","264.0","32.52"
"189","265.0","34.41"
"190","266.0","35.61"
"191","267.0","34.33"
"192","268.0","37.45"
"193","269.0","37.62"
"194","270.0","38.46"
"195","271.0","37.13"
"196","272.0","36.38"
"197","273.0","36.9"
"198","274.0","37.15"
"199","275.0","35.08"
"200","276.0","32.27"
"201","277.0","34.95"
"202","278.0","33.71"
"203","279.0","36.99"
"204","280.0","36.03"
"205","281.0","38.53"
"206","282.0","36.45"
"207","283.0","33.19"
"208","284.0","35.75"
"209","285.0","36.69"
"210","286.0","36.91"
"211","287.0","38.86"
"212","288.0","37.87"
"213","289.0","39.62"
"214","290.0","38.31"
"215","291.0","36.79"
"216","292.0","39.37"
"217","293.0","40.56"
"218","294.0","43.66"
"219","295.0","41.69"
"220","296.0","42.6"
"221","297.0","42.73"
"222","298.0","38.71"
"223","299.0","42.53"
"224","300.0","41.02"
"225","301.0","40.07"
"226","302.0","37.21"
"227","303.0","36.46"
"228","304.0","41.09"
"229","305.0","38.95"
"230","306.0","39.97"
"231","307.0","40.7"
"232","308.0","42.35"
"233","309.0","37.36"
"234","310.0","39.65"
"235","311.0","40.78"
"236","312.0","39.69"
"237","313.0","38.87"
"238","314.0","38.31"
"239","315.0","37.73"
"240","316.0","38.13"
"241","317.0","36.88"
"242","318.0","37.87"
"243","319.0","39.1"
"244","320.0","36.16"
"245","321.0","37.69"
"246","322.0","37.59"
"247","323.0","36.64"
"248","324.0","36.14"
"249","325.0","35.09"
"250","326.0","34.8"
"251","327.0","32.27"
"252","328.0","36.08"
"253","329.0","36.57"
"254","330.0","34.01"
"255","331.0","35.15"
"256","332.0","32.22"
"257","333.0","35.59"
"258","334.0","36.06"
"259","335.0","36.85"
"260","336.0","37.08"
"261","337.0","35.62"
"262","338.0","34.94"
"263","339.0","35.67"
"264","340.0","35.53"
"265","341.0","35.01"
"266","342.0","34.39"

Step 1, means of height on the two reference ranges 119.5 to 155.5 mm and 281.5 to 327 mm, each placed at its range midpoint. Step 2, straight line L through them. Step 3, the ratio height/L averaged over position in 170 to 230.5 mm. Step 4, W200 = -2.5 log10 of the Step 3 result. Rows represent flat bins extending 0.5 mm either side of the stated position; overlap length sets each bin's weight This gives -0.20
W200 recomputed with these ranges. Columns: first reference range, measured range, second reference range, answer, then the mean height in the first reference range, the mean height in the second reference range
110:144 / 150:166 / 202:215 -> 0.194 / 34.3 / 43.2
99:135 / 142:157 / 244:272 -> 0.394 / 37.1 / 41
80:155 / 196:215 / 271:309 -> -0.178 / 35.5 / 38.3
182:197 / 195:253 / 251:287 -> -0.121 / 38.9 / 37.8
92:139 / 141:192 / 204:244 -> 0.175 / 37.4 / 42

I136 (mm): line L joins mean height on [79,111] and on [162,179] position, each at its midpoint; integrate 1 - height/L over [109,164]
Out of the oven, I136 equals 8.6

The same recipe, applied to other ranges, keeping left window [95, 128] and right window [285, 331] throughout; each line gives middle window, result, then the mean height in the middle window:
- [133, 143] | 1.6 mm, 32.1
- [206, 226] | -1.3 mm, 40.8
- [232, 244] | -1.7 mm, 43.8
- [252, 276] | 0.1 mm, 38.3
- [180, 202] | -1.1 mm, 40.2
